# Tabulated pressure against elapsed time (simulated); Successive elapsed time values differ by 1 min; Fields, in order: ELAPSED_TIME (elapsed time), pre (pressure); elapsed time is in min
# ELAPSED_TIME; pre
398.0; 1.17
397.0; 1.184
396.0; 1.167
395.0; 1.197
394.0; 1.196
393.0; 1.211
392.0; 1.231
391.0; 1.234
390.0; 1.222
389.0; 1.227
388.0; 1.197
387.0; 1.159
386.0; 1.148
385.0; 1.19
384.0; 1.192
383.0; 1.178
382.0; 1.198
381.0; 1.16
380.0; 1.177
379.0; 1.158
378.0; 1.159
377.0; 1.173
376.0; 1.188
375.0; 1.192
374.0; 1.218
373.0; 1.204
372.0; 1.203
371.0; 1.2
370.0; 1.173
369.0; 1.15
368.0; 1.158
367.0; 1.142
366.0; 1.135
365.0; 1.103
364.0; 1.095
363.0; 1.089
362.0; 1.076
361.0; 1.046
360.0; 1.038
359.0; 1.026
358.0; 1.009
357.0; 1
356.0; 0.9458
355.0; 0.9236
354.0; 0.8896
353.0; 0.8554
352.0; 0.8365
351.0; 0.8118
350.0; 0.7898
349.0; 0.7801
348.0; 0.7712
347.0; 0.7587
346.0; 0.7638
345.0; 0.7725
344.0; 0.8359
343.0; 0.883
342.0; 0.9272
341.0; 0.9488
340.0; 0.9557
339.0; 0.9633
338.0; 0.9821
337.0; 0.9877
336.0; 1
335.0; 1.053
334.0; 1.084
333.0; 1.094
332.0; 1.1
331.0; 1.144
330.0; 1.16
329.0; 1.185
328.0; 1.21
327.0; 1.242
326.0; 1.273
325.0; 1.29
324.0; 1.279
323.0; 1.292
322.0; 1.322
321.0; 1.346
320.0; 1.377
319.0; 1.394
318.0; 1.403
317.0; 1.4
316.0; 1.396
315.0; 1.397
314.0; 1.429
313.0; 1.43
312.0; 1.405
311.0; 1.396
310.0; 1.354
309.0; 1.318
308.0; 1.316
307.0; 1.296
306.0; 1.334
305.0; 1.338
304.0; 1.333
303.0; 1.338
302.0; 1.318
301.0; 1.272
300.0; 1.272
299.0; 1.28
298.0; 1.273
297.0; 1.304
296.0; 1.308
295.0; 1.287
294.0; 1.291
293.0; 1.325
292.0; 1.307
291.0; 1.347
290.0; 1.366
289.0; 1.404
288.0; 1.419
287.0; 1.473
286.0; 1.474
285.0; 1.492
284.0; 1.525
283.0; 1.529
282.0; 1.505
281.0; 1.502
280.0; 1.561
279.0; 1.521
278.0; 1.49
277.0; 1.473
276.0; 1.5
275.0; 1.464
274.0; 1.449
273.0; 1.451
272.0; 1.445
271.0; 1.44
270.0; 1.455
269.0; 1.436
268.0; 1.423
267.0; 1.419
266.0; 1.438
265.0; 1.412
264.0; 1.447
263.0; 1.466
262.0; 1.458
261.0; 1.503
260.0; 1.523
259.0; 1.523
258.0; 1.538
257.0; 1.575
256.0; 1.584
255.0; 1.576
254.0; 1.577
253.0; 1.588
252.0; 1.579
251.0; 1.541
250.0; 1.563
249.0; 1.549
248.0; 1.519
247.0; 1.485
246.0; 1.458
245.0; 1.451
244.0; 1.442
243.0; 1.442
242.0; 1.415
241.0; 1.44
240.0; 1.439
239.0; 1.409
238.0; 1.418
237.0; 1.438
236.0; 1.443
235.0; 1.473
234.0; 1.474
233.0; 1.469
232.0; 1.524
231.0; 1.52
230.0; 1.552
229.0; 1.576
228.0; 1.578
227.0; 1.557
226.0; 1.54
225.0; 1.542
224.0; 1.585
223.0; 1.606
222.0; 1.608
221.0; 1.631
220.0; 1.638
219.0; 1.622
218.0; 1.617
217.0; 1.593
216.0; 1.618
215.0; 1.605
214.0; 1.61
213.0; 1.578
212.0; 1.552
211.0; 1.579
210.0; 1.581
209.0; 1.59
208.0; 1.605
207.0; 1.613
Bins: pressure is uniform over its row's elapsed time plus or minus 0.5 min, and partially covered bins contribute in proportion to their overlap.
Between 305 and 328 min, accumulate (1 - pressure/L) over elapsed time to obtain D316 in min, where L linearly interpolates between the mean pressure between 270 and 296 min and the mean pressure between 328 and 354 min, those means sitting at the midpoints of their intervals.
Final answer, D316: -3.9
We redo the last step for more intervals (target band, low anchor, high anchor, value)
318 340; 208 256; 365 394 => 2.1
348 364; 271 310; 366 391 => 3.8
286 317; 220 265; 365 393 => 0.5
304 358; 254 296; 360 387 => 7.1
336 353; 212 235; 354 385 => 4.7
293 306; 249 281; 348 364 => -0.2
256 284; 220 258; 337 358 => -3.1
